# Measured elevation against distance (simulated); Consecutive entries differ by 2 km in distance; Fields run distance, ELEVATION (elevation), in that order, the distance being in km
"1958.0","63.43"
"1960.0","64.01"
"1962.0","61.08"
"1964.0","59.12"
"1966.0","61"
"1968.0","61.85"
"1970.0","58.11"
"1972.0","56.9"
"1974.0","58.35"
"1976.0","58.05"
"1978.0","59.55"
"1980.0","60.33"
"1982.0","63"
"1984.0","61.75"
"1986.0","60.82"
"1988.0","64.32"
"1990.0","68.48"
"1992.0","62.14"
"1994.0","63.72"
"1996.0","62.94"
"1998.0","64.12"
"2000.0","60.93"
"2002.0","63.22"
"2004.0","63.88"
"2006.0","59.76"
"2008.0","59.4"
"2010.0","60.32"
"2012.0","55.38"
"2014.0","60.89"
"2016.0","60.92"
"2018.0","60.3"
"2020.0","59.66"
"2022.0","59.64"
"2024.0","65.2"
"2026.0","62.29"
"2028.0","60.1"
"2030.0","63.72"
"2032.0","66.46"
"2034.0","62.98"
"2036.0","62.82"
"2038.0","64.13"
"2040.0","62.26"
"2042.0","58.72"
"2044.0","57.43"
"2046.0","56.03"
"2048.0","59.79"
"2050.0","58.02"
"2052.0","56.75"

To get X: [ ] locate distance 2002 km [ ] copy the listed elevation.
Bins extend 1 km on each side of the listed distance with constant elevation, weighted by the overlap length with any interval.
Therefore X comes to 63.22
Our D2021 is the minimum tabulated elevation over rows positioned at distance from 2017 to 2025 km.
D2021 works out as 59.64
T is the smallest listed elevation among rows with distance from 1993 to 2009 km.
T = 59.4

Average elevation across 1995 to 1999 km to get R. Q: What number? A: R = 63.5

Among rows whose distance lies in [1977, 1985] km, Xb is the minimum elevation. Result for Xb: 59.55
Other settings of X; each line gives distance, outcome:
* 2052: 56.75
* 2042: 58.72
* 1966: 61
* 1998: 64.12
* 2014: 60.89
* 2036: 62.82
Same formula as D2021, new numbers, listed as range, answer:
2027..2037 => 60.1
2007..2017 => 55.38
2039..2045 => 57.43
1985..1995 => 60.82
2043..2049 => 56.03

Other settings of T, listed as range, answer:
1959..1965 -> 59.12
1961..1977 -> 56.9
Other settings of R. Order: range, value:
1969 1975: 57.8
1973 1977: 58.2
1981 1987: 61.9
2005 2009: 59.6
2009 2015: 58.9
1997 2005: 63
